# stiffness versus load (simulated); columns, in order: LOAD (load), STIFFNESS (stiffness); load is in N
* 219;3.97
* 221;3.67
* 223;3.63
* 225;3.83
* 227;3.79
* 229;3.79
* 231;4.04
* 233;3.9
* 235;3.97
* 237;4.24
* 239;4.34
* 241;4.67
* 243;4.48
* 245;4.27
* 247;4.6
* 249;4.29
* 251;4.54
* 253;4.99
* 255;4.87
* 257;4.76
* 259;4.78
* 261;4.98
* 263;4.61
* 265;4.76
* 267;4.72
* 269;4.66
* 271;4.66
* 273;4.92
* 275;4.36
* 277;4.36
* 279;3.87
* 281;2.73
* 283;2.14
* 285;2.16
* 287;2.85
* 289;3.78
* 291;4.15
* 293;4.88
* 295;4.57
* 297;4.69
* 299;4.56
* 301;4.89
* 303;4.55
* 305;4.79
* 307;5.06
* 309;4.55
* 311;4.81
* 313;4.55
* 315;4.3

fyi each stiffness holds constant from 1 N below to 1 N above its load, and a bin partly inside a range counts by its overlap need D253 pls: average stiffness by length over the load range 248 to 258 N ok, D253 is 4.69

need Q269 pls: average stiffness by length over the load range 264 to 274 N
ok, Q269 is 4.74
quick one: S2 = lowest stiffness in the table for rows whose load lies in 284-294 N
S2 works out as 2.16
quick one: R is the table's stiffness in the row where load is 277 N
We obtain 4.36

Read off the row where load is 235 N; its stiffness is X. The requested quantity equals 3.97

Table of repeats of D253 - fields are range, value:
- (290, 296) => 4.53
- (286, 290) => 3.31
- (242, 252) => 4.44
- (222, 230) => 3.76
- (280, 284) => 2.44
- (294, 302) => 4.68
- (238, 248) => 4.47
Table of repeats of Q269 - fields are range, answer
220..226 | 3.71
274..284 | 3.49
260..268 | 4.77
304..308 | 4.92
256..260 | 4.77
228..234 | 3.91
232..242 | 4.22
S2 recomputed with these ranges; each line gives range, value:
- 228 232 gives 3.79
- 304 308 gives 4.79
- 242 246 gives 4.27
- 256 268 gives 4.61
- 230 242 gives 3.9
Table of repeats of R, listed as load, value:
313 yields 4.55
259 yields 4.78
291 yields 4.15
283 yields 2.14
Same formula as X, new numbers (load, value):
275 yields 4.36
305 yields 4.79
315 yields 4.3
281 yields 2.73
